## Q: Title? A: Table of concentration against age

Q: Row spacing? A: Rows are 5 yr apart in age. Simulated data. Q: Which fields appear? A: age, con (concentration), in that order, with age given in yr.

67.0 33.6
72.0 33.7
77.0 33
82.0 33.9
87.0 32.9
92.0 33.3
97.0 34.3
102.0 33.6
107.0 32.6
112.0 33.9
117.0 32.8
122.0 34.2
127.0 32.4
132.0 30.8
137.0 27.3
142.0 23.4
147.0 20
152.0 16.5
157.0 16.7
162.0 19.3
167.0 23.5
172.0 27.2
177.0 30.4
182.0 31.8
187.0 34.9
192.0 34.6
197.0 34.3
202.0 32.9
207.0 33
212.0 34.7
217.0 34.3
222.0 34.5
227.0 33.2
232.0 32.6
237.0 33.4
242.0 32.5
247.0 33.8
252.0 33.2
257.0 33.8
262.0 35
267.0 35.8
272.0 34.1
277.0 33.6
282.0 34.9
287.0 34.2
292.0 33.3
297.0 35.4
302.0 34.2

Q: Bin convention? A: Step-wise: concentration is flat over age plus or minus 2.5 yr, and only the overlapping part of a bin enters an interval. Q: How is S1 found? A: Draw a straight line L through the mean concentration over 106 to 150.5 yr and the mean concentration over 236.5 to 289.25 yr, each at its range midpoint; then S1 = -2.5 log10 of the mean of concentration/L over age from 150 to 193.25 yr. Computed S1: 0.191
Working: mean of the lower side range 29.3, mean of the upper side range 34.1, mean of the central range 26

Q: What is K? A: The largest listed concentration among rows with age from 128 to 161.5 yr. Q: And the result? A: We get 30.8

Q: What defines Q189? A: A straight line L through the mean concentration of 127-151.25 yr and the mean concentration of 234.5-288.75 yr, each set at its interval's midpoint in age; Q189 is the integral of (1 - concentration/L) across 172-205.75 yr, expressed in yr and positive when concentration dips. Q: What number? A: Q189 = -4.4 yr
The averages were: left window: 25.5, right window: 34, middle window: 32.7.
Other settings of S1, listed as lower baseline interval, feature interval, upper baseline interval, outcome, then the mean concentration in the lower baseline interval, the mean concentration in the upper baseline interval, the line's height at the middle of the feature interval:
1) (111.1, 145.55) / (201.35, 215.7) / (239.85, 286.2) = -0.04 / 30.2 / 34.1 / 32.5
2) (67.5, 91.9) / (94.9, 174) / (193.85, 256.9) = 0.22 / 33.4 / 33.6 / 33.4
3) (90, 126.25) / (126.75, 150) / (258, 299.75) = 0.28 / 33.5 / 34.5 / 33.7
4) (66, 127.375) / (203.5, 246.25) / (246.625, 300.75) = 0.02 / 33.4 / 34.3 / 34.1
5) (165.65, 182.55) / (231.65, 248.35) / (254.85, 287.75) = -0.02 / 28.1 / 34.5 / 32.5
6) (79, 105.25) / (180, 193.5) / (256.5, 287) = 0.01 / 33.6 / 34.6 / 34.1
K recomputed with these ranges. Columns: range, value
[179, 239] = 34.9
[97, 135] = 34.3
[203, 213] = 34.7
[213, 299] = 35.8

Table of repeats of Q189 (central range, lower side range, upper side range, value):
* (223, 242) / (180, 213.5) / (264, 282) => 0.57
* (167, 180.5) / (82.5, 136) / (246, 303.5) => 2.19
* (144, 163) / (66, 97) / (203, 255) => 8.69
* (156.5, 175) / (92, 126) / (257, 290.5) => 6.23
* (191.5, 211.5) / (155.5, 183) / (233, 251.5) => -3.71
